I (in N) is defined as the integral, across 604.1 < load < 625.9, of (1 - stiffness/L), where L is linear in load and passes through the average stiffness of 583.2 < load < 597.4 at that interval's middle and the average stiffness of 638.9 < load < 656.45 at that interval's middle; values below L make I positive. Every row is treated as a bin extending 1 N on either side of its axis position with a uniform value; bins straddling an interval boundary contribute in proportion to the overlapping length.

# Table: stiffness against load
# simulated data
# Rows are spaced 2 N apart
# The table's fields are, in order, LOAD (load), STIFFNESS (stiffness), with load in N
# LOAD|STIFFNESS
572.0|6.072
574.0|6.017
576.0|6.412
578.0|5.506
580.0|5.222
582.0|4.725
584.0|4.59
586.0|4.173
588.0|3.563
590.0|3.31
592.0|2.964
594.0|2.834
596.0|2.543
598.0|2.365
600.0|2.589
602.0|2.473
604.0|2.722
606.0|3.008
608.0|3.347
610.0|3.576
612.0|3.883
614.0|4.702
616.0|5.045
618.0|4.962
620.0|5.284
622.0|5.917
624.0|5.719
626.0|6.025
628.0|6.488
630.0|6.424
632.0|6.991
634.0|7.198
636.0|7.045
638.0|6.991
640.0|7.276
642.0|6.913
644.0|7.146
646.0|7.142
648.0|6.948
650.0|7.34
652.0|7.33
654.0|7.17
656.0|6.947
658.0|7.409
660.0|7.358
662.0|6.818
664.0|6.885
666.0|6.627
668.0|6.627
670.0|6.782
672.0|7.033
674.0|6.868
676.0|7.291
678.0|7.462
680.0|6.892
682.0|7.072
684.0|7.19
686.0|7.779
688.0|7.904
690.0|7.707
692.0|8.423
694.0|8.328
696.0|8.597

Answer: 2.3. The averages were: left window 3.38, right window 7.14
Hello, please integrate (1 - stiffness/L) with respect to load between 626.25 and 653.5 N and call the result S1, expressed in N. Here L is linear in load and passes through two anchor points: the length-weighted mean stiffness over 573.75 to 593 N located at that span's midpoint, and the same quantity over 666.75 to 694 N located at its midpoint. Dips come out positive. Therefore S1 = -3.5 N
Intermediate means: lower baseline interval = 4.59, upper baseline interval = 7.34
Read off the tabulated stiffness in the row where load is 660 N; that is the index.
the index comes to 7.358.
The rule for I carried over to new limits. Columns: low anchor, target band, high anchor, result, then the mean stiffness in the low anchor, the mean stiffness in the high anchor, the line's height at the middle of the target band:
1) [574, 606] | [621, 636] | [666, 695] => -3.2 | 3.78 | 7.36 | 5.3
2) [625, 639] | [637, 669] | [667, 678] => -0.9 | 6.74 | 6.97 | 6.86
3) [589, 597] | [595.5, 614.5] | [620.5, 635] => 4.8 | 2.91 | 6.36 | 4.1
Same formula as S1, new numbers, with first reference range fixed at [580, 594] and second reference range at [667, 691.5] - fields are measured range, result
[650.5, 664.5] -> -1.51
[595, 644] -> 1.78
